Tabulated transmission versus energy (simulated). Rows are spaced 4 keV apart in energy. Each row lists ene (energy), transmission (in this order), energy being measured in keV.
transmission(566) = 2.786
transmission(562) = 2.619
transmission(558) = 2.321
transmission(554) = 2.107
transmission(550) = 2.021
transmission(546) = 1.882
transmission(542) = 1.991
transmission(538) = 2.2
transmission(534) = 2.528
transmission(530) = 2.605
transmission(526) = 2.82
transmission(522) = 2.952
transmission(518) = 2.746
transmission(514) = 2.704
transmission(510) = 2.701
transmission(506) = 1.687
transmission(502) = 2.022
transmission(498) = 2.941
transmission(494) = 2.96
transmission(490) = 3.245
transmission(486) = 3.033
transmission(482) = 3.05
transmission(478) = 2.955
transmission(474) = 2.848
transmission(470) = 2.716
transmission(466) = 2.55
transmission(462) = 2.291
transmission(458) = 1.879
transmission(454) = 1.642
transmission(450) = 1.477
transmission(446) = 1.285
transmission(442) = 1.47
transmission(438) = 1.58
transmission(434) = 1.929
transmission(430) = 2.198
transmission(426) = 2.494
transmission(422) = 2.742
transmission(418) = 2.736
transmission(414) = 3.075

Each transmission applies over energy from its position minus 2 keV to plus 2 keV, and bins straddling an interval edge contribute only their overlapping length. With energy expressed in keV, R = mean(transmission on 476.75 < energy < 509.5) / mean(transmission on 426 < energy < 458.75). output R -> 1.6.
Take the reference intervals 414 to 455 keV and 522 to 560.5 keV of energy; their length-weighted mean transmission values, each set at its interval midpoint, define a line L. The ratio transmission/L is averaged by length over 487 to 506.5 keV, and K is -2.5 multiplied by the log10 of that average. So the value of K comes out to -0.21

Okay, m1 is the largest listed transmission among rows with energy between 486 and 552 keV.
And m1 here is 3.245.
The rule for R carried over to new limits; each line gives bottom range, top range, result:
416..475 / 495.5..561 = 1.14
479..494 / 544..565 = 0.72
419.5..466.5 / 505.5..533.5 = 1.36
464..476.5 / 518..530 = 1.04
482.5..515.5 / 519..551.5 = 0.89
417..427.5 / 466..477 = 1.04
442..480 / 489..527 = 1.24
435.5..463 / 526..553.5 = 1.37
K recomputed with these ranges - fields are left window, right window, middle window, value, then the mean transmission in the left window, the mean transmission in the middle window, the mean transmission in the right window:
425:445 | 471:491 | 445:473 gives 0.223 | 1.87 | 2.03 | 3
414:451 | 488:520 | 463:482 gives -0.165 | 2.06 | 2.77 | 2.63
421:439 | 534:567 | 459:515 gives -0.206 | 2.19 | 2.68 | 2.24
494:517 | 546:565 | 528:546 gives 0.026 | 2.47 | 2.28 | 2.25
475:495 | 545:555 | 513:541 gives -0.109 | 3.04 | 2.63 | 2.01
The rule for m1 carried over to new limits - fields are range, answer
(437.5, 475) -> 2.848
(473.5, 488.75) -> 3.05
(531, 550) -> 2.528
